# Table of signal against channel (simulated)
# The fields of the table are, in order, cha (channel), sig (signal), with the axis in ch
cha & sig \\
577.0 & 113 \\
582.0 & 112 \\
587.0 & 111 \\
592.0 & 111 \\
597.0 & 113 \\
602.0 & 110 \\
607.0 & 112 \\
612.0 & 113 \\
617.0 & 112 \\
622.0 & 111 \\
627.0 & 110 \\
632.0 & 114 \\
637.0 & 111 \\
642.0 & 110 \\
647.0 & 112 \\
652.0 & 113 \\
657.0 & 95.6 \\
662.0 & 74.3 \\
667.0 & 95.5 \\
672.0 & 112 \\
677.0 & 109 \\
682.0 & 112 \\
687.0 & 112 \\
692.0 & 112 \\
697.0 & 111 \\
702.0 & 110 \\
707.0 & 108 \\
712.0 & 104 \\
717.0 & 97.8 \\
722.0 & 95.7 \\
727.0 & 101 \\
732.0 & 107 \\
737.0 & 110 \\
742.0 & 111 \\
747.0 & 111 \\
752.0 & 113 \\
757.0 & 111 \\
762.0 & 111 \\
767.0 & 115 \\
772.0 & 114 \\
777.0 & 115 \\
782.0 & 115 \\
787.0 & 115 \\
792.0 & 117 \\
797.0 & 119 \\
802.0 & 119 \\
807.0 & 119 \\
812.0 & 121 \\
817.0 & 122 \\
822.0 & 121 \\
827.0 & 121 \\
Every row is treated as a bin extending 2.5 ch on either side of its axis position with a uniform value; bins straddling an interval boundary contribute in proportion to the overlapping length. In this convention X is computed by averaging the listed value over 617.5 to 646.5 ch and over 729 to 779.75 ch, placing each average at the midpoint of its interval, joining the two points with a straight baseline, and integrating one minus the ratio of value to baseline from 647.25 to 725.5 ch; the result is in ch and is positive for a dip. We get 5.0 ch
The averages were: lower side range 111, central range 104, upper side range 112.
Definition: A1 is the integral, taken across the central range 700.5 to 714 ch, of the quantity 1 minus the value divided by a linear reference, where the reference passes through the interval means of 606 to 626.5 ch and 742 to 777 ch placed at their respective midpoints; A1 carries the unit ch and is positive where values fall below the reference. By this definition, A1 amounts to 0.6 ch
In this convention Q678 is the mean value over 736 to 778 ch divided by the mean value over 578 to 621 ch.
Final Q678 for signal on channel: 1.00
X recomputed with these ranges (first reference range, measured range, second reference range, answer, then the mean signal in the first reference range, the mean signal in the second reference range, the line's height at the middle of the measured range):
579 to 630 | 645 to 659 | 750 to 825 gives 0.7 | 112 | 117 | 113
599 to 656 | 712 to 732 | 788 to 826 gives 2.7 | 111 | 120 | 116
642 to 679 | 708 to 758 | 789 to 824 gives 2.2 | 102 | 120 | 111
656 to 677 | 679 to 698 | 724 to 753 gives -2.3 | 96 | 108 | 99.8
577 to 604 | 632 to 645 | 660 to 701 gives -0.4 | 112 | 105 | 108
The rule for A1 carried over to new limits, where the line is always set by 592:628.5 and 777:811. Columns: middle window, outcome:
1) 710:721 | 1.4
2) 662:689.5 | 2.1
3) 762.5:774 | 0.3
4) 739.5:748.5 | 0.4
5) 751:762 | 0.4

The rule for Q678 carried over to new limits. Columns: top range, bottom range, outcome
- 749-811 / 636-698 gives 1.09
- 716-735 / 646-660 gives 0.96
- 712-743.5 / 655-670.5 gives 1.15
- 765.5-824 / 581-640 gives 1.05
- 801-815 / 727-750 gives 1.10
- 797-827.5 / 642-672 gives 1.20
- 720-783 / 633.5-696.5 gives 1.04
